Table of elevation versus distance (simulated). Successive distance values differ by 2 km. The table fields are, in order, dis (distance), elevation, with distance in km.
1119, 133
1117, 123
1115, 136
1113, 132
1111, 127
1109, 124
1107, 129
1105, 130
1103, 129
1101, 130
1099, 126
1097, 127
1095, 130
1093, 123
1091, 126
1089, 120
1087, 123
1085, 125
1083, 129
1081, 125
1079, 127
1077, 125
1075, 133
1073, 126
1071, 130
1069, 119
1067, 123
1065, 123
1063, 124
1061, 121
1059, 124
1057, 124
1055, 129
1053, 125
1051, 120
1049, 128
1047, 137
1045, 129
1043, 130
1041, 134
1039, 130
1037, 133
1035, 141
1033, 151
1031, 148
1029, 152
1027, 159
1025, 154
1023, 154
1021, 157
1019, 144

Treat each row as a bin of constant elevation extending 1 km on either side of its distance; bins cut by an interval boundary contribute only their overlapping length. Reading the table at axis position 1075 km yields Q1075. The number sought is 133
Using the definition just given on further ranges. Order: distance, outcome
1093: 123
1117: 123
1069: 119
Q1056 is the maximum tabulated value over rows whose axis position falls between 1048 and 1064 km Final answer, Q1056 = 129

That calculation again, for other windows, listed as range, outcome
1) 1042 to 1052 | 137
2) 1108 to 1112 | 127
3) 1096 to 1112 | 130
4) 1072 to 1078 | 133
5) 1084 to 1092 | 126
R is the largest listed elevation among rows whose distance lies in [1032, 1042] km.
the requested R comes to 151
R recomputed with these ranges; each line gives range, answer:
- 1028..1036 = 152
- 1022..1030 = 159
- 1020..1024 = 157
